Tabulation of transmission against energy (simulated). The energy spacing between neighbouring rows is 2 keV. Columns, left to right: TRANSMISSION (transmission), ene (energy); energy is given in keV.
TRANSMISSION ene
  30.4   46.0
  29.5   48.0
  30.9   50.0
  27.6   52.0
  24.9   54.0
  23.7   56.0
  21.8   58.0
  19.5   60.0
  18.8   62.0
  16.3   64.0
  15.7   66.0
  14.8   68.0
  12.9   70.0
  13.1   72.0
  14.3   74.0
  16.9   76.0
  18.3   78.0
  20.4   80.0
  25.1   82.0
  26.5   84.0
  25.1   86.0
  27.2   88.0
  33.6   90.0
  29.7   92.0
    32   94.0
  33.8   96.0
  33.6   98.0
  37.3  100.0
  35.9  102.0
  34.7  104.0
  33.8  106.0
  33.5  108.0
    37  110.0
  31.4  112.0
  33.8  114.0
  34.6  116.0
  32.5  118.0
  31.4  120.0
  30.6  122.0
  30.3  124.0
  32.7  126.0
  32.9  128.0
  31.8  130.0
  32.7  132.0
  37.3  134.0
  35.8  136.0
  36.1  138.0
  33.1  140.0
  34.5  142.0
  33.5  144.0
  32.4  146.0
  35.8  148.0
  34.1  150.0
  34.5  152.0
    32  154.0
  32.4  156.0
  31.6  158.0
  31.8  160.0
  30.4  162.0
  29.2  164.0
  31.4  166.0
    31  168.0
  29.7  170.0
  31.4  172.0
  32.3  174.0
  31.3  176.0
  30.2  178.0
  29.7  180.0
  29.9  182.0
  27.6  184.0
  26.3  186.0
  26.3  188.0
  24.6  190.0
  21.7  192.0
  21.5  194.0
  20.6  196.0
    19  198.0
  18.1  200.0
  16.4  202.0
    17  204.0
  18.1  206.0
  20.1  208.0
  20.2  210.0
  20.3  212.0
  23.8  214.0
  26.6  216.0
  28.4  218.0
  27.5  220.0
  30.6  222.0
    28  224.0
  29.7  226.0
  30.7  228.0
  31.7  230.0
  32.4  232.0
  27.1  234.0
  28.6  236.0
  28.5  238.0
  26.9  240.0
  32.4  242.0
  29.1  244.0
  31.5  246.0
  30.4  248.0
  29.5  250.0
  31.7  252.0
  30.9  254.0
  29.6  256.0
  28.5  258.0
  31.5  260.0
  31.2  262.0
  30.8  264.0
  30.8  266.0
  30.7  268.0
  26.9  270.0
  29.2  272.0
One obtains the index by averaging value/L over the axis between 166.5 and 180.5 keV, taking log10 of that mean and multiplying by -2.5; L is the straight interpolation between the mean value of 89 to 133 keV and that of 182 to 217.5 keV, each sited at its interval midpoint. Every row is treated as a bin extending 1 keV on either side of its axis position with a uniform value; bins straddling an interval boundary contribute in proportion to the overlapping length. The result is -0.22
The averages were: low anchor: 33.2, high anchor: 22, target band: 30.9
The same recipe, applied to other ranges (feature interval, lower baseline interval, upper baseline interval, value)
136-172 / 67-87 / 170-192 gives -0.25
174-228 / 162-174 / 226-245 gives 0.22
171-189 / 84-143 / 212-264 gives 0.06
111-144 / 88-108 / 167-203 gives -0.08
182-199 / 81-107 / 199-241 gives 0.13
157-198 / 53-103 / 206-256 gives -0.07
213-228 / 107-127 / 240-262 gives 0.11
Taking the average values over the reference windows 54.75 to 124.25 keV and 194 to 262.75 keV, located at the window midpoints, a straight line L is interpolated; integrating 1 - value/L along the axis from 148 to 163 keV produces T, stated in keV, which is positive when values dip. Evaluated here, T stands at -3.4 keV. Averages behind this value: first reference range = 26.5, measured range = 32.6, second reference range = 26.6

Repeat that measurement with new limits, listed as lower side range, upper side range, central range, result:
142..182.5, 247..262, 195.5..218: 7.8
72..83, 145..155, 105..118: -4.2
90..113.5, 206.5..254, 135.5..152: -1.2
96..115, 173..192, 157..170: -0.4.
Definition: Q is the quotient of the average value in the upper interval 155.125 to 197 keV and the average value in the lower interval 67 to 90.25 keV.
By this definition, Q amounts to 1.41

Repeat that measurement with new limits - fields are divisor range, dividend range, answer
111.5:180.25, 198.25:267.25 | 0.84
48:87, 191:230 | 1.13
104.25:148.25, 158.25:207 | 0.78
